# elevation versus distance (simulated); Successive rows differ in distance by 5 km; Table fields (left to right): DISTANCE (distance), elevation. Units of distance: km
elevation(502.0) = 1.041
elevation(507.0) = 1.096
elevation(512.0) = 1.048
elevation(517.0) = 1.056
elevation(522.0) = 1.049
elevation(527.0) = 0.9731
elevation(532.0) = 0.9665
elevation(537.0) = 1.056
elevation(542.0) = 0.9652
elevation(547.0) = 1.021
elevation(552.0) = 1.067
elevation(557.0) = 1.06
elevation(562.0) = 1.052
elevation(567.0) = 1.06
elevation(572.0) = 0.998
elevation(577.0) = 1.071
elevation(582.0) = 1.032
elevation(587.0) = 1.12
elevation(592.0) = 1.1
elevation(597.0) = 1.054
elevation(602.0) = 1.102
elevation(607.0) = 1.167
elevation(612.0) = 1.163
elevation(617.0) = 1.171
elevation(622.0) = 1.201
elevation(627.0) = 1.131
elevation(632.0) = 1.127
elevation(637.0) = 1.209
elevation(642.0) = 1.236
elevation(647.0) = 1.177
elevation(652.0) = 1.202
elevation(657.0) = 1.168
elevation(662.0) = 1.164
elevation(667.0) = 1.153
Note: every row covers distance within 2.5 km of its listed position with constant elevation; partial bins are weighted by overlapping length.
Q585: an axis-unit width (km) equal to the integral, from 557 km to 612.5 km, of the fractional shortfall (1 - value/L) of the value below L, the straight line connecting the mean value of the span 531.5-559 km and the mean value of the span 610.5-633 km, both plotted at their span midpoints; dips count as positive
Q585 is 0.8 km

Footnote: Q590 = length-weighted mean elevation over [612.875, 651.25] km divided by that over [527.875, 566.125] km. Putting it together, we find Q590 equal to 1.1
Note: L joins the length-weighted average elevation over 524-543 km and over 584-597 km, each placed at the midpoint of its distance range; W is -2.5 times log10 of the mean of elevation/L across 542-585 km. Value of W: 0.01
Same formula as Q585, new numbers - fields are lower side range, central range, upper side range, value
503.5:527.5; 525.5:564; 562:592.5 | 1.2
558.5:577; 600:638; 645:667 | -1.3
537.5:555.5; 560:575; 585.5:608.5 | 0.3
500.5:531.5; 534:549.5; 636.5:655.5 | 0.9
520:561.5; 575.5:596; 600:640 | 0.4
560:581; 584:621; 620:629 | -0.3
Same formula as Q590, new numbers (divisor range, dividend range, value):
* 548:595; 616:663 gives 1.11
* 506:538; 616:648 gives 1.14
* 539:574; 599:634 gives 1.11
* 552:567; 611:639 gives 1.10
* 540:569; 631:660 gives 1.15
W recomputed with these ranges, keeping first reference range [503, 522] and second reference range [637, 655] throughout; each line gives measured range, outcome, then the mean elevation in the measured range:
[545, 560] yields 0.06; 1.05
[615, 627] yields 0.00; 1.18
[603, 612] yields 0.01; 1.16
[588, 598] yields 0.06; 1.09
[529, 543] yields 0.09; 0.998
